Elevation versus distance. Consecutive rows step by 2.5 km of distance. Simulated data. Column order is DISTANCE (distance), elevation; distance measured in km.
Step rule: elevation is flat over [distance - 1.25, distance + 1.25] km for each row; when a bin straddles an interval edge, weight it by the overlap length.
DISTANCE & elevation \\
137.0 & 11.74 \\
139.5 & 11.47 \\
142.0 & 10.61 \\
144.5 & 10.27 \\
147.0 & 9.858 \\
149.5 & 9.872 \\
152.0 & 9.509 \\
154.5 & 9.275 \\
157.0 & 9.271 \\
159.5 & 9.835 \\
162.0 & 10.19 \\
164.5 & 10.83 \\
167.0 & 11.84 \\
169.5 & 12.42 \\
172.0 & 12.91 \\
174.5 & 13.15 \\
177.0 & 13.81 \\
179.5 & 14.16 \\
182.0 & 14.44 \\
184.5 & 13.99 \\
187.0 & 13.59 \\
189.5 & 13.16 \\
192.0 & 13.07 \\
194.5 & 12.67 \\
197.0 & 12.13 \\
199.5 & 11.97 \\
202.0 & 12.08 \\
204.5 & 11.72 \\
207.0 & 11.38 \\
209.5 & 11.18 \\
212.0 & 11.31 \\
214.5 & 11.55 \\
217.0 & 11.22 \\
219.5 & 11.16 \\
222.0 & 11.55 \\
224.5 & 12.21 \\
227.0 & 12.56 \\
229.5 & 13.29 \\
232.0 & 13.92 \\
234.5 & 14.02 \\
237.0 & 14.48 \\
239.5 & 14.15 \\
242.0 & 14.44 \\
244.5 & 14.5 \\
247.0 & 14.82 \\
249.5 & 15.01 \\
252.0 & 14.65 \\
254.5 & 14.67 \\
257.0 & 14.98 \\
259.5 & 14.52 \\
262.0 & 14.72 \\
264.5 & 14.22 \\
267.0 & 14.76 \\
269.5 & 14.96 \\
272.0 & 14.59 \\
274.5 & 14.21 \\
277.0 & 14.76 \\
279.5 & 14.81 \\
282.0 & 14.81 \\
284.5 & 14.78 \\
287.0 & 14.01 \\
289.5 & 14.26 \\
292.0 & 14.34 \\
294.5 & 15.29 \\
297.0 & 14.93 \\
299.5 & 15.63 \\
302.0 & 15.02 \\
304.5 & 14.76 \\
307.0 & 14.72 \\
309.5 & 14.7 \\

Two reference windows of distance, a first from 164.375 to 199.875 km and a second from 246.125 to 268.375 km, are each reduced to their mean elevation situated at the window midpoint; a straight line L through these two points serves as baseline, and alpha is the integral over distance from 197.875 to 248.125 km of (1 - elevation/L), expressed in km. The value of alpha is 4.7 km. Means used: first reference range 13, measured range 12.7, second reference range 14.7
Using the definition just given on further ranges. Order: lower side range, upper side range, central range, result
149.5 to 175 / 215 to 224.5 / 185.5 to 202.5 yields -2.37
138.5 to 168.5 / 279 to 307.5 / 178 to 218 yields -2.91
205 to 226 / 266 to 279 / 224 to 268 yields -3.62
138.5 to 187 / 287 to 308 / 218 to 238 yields 0.41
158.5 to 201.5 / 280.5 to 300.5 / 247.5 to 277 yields -0.99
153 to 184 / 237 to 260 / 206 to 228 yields 3.23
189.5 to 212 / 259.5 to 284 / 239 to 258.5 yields -1.22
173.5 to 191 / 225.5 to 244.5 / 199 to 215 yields 2.57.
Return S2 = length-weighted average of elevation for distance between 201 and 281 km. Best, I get 13.5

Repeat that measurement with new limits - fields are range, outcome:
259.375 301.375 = 14.7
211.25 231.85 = 12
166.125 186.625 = 13.4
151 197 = 12.1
